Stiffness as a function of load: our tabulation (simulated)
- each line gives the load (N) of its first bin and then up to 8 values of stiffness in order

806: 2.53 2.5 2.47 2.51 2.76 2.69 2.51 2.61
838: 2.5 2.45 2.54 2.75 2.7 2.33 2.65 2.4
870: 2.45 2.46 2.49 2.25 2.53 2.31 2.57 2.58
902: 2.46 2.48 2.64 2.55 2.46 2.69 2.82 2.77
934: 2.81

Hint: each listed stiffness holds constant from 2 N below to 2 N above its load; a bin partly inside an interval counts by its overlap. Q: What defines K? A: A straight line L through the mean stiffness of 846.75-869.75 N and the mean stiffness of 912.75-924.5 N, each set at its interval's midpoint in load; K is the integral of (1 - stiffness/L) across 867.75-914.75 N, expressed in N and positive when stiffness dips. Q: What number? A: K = 1.6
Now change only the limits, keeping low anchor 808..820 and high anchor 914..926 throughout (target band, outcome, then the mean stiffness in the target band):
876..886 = 0.65 N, 2.4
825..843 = -0.25 N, 2.55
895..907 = 0.35 N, 2.51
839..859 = -0.24 N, 2.56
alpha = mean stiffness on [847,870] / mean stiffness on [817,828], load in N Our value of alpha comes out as 1.0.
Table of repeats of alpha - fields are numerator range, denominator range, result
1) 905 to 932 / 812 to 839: 1.02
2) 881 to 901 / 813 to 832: 0.95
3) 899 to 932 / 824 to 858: 1.01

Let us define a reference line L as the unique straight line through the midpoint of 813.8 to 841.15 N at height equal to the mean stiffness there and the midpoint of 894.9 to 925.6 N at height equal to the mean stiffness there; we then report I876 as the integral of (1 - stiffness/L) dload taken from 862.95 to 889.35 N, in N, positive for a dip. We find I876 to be 1.4 N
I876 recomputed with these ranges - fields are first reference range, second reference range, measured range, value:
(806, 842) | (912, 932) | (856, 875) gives 1.05 N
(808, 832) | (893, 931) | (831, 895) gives 2.14 N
